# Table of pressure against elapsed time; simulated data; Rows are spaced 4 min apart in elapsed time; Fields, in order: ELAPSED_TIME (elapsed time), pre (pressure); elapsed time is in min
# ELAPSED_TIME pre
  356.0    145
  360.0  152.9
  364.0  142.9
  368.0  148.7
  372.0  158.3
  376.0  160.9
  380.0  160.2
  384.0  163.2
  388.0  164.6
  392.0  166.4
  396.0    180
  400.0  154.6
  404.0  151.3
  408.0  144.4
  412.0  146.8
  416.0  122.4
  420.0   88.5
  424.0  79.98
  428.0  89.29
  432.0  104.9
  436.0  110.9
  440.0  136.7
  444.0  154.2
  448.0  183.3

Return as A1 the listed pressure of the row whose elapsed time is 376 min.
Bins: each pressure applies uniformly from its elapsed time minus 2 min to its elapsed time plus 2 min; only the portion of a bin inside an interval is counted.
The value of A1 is 160.9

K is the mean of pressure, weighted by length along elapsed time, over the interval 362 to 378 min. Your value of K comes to 153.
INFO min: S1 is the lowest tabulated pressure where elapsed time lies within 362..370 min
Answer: 142.9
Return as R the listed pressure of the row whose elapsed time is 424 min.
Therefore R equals 79.98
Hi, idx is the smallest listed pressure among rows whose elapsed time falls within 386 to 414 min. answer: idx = 144.4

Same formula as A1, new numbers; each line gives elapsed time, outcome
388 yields 164.6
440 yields 136.7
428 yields 89.29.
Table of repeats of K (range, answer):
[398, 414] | 149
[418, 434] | 90.7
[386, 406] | 163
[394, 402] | 167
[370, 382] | 160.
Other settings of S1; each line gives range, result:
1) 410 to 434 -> 79.98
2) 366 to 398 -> 148.7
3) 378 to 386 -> 160.2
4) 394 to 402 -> 154.6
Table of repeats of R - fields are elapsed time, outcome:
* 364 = 142.9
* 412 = 146.8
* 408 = 144.4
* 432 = 104.9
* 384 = 163.2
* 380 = 160.2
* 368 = 148.7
